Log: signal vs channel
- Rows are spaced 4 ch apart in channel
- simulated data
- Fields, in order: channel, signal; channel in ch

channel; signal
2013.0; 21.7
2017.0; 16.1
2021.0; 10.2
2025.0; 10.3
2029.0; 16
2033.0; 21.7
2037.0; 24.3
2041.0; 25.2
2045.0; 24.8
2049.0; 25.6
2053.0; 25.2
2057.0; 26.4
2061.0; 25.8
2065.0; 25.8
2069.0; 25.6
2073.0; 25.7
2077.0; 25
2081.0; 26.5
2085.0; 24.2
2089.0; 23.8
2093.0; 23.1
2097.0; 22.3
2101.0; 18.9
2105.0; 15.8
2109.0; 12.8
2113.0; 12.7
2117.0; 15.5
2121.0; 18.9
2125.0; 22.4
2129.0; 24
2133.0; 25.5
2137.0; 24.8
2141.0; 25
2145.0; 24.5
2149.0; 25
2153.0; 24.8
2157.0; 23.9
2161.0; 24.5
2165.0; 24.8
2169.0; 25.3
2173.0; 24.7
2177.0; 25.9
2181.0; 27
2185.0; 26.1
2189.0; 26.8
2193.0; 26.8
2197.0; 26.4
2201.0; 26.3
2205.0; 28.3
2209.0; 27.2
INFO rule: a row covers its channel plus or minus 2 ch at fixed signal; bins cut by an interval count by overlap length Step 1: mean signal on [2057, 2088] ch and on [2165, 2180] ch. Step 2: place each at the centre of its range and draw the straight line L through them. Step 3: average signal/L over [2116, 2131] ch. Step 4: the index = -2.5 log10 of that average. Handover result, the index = 0.23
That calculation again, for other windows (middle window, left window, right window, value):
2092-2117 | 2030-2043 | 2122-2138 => 0.343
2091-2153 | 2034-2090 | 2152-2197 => 0.214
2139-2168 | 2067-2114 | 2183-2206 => 0.000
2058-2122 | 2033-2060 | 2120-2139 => 0.128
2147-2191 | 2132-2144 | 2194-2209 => 0.028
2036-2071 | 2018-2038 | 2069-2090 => -0.238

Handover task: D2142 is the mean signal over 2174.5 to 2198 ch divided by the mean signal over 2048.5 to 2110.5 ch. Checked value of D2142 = 1.14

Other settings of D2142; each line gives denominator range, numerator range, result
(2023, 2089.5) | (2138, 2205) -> 1.08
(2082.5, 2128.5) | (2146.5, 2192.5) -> 1.31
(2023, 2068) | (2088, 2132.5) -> 0.84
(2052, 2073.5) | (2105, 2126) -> 0.63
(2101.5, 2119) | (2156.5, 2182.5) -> 1.73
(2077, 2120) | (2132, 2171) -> 1.25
